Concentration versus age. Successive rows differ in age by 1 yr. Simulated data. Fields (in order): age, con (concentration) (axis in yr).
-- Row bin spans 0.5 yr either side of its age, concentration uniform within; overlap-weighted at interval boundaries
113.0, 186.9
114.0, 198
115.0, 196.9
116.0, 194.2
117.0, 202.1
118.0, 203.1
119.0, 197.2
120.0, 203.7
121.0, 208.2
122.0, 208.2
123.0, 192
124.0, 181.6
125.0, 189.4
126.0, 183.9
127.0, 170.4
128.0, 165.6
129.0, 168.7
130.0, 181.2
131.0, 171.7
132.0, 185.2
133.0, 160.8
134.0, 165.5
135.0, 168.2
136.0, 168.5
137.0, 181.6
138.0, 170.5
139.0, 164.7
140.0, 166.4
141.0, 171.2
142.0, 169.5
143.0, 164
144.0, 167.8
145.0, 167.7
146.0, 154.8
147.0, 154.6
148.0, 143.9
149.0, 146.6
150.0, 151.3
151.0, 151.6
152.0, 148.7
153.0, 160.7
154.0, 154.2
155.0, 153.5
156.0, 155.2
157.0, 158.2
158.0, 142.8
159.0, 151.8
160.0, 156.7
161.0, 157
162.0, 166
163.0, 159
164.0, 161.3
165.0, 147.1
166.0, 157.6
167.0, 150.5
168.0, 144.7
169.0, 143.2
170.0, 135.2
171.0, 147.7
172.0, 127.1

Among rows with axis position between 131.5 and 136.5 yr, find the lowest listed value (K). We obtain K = 160.8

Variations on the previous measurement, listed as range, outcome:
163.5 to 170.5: 135.2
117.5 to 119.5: 197.2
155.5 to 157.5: 155.2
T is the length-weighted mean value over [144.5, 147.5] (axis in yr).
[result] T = 159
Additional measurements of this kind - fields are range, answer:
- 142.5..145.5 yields 166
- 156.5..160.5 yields 152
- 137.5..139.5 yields 168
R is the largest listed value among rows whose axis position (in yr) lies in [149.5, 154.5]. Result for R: 160.7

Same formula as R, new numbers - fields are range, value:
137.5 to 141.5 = 171.2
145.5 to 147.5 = 154.8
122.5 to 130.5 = 192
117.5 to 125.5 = 208.2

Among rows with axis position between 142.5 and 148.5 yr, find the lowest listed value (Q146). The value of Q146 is 143.9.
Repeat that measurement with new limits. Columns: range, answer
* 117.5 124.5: 181.6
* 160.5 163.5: 157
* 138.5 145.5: 164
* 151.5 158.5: 142.8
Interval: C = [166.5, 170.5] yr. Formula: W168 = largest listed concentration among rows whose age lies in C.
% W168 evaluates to 150.5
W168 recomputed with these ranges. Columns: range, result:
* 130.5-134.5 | 185.2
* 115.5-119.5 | 203.1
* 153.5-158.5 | 158.2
